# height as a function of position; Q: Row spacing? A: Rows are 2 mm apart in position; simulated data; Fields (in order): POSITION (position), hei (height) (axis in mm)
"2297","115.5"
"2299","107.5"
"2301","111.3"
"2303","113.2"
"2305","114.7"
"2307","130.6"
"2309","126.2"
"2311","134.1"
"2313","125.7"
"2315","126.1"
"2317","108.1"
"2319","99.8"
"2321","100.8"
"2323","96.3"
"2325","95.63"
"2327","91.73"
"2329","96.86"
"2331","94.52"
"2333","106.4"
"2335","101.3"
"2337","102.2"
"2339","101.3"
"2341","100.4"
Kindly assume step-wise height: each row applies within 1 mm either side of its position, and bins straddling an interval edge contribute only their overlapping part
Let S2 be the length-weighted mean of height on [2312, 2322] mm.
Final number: 112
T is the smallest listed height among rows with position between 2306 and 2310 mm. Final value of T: 126.2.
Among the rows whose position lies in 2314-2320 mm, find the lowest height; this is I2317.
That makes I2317 99.8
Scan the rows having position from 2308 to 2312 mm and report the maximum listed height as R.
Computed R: 134.1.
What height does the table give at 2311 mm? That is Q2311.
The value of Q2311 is 134.1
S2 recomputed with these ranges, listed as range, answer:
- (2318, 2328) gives 96.9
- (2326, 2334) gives 97.4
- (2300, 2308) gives 117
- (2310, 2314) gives 130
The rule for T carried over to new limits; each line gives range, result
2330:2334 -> 94.52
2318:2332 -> 91.73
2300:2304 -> 111.3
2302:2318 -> 108.1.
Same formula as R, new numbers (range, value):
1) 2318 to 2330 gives 100.8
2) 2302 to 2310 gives 130.6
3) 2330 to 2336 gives 106.4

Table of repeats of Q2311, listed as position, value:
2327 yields 91.73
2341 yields 100.4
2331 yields 94.52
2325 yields 95.63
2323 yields 96.3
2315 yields 126.1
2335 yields 101.3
